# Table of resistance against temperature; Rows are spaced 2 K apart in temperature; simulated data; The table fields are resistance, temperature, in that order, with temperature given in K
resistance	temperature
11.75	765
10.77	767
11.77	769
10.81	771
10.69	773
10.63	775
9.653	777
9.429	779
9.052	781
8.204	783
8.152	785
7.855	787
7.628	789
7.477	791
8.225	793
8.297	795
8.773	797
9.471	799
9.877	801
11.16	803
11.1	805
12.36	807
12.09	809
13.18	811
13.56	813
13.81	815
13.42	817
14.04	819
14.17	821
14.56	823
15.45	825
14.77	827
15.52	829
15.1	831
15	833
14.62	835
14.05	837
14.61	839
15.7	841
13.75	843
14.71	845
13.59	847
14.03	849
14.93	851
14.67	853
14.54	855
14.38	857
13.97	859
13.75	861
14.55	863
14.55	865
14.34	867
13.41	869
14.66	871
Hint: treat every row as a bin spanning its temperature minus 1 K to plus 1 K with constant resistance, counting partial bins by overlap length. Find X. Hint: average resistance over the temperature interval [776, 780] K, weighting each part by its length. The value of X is 9.54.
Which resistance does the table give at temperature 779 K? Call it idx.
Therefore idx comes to 9.429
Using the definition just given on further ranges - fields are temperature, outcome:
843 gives 13.75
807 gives 12.36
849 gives 14.03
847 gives 13.59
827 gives 14.77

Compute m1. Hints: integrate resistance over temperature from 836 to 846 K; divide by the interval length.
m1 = 14.6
